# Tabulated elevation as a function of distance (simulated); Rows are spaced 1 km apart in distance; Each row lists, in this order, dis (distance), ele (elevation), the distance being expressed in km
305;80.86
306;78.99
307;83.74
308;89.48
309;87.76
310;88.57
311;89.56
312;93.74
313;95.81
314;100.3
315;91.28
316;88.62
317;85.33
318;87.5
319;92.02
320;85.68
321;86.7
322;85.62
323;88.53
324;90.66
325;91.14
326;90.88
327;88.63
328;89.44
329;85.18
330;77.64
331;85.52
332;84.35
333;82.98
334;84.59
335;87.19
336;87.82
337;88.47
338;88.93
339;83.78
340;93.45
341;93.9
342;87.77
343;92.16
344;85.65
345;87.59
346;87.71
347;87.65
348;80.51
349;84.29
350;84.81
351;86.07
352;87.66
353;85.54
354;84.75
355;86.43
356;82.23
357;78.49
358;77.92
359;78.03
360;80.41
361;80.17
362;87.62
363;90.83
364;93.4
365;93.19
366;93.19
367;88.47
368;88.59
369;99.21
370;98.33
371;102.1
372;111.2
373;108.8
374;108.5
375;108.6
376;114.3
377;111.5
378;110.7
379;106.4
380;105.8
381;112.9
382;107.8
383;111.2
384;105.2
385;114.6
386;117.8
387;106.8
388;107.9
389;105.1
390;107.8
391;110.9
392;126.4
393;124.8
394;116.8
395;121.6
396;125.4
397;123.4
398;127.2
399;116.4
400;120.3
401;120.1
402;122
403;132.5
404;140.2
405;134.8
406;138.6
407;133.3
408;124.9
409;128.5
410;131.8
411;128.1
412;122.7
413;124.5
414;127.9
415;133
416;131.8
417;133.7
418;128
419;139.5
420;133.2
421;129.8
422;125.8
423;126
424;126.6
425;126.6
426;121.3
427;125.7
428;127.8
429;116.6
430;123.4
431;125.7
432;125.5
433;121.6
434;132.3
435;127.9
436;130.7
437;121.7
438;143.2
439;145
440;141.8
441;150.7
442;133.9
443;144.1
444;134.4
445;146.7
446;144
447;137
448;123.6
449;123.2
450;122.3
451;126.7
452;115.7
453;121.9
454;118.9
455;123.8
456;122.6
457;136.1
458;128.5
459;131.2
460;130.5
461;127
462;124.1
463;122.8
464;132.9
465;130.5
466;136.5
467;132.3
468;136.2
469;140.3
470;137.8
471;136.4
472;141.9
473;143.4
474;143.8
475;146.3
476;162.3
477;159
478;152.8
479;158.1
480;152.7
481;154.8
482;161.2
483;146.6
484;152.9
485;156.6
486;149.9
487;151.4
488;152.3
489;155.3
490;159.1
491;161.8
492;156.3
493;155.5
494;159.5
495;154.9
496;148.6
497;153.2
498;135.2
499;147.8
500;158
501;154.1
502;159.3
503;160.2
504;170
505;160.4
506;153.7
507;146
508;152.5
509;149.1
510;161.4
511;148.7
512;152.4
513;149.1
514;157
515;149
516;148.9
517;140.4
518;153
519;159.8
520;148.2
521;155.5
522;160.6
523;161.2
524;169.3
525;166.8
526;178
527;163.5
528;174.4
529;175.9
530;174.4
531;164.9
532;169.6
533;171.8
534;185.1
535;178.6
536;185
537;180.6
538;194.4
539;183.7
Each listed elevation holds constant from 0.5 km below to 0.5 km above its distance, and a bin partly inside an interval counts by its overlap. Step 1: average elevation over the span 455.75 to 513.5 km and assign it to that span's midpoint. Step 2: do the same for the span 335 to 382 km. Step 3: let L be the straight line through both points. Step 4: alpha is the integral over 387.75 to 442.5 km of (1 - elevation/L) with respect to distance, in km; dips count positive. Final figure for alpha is -4.7 km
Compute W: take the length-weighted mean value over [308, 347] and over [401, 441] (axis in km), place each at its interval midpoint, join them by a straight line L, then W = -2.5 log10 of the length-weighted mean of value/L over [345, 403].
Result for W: 0.08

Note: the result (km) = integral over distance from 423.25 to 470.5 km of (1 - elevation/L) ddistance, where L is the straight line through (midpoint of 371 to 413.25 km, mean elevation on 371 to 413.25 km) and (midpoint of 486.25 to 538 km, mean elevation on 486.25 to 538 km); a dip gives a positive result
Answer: 2.4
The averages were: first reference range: 118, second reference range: 160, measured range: 130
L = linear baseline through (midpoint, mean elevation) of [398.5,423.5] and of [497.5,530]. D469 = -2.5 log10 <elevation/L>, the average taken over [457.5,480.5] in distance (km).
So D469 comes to 0.04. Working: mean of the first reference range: 129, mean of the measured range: 139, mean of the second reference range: 157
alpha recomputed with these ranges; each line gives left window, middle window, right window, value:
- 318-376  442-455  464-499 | 0.4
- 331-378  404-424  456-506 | -2.3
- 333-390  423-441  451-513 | -0.6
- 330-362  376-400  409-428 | -0.8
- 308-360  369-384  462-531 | -0.5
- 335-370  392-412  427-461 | -3.0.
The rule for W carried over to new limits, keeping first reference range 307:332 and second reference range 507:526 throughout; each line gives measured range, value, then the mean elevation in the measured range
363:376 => 0.06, 99.7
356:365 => 0.22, 83.8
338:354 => 0.12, 87.2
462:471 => 0.04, 133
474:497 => -0.07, 155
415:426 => -0.06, 130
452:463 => 0.08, 126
